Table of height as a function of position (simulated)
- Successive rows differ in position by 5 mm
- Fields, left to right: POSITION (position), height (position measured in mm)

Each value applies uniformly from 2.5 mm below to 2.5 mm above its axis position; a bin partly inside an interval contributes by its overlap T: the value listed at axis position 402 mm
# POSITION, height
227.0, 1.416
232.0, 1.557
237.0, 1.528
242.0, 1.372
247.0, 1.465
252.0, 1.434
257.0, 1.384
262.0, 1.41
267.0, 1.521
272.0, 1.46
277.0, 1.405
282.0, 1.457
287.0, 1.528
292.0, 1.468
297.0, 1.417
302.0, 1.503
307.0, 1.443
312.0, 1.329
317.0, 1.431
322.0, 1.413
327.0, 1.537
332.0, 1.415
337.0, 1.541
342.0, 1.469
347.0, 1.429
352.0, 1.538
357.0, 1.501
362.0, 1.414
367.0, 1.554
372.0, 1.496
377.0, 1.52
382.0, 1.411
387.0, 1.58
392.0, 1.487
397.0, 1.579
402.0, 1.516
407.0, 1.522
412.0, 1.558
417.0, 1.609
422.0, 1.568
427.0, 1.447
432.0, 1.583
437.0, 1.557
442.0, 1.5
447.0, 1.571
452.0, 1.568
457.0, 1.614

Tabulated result 1.516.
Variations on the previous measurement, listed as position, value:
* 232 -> 1.557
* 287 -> 1.528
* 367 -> 1.554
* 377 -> 1.52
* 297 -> 1.417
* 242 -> 1.372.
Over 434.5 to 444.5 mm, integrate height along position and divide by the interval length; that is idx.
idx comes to 1.53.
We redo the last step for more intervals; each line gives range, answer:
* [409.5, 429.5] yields 1.55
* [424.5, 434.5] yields 1.52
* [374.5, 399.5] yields 1.52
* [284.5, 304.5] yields 1.48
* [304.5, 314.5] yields 1.39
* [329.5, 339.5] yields 1.48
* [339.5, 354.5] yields 1.48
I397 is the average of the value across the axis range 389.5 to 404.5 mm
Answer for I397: 1.53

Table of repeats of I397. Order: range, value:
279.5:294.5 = 1.48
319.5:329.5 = 1.48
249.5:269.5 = 1.44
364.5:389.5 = 1.51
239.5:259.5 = 1.41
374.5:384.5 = 1.47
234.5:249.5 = 1.45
